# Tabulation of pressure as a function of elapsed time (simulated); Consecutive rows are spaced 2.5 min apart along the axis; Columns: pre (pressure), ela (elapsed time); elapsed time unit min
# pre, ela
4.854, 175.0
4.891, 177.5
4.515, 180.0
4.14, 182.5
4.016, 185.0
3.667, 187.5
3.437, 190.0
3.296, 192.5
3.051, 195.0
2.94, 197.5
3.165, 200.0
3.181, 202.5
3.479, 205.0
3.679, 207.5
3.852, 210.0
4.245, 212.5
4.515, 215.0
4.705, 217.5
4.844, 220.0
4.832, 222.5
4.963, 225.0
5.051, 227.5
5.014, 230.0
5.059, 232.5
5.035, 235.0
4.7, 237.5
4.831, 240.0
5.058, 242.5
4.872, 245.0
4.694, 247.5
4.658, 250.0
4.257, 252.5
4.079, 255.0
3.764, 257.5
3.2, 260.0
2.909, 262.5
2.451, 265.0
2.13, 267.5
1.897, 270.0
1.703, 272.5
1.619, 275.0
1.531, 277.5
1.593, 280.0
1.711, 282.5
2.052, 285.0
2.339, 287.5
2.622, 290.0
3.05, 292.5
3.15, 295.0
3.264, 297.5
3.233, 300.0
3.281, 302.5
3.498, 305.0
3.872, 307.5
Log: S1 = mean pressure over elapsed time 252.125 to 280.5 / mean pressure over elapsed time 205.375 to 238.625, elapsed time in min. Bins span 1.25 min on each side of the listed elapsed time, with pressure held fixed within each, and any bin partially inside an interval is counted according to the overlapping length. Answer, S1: 0.6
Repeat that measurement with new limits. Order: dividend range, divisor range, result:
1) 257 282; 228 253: 0.46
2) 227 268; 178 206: 1.19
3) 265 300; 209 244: 0.47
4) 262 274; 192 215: 0.62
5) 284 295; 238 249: 0.54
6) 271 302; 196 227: 0.58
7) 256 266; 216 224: 0.65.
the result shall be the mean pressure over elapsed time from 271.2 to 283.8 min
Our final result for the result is 1.63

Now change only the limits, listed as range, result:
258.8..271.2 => 2.52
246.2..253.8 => 4.54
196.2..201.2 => 3.05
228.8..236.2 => 5.04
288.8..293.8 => 2.84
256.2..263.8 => 3.29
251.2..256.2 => 4.17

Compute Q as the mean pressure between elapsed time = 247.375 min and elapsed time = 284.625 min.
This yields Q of 2.74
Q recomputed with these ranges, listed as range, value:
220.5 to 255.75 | 4.8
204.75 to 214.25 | 3.89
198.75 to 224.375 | 4.07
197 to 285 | 3.7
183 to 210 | 3.43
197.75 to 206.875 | 3.27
